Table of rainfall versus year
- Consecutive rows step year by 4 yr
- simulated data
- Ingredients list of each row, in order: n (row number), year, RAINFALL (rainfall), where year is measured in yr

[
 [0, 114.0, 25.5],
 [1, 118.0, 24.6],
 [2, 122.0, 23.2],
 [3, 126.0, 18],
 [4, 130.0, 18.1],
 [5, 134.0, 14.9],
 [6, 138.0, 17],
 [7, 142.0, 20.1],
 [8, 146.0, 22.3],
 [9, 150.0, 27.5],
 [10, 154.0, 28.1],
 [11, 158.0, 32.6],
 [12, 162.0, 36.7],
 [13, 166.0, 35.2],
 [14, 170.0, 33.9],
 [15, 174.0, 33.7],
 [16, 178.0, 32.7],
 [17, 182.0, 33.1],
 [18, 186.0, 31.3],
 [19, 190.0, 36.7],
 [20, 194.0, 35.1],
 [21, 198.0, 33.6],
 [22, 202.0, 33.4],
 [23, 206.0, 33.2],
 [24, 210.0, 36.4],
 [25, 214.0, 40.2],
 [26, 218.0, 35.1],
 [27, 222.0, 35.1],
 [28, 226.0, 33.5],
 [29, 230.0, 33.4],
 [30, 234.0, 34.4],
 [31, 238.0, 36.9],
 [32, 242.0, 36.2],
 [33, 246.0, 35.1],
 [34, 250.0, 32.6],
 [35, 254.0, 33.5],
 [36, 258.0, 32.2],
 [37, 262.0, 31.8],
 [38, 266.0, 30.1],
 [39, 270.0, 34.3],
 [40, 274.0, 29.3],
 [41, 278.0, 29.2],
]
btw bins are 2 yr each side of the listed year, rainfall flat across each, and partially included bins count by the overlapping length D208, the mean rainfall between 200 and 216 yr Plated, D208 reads 35.8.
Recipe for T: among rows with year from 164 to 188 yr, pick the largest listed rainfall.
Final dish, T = 35.2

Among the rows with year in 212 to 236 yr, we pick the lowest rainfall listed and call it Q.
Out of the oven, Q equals 33.4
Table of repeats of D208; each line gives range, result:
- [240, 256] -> 34.4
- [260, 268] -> 31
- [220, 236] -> 34.1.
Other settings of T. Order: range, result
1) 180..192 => 36.7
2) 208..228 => 40.2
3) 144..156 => 28.1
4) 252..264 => 33.5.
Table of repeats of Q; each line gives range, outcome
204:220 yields 33.2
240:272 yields 30.1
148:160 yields 27.5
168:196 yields 31.3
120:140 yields 14.9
